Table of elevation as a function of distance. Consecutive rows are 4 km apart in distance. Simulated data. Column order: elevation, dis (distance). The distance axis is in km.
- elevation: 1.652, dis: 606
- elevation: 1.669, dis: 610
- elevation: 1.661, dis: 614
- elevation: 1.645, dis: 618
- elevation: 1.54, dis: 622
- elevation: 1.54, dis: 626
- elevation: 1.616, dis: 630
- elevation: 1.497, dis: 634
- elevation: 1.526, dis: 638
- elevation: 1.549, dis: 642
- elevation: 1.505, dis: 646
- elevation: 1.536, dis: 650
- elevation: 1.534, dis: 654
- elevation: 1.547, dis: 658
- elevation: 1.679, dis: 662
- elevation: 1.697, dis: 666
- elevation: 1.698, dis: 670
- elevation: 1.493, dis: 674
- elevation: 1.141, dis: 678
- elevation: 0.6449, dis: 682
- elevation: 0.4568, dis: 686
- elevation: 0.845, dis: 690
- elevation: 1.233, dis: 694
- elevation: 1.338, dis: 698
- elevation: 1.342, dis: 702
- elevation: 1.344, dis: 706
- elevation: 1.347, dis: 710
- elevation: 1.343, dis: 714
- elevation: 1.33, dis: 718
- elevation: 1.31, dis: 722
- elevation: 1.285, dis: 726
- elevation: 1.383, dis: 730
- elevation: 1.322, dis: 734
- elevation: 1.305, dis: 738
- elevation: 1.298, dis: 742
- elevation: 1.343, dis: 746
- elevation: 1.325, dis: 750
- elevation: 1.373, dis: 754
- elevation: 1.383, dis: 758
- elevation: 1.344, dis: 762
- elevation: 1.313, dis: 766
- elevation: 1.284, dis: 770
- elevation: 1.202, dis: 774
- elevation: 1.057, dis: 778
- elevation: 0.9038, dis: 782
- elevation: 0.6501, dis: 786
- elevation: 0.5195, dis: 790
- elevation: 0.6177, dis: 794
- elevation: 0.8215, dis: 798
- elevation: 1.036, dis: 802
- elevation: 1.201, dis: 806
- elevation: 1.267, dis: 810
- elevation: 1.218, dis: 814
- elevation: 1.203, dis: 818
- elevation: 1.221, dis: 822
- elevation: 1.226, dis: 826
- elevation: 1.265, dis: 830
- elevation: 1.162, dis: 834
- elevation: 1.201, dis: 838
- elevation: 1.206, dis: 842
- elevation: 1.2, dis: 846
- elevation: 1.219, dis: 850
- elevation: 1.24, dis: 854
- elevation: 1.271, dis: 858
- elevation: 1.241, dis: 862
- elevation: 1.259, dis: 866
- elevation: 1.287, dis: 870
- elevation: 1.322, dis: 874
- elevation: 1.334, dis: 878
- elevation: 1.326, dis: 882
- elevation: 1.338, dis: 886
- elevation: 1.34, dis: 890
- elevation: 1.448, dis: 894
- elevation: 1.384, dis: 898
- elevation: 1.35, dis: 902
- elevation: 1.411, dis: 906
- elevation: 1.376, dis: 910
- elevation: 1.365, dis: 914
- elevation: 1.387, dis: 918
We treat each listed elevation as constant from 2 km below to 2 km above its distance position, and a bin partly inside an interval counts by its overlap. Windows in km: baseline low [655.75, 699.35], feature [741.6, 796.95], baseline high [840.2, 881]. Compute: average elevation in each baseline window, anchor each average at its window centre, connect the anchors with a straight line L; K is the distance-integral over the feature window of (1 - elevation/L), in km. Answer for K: 6.66 km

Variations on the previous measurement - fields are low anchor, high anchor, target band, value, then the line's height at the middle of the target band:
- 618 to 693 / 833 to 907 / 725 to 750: 0.6 km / 1.36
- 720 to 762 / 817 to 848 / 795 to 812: 2.6 km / 1.25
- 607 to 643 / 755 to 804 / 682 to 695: 5.4 km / 1.35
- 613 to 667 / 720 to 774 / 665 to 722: 8.7 km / 1.45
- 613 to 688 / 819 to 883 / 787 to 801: 6.7 km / 1.3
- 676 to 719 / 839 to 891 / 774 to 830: 9.4 km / 1.22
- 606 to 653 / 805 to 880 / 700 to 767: 3.6 km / 1.41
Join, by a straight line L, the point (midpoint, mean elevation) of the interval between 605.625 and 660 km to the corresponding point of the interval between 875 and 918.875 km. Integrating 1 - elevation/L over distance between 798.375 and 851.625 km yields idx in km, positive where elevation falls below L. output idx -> 8.7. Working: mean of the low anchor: 1.57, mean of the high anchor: 1.37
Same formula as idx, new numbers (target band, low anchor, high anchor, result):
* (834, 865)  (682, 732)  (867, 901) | 2.18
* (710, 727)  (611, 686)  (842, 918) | 1.26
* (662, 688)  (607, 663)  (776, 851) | 4.27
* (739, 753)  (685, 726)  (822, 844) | -1.30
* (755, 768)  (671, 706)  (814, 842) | -2.15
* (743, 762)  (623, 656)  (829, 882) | 0.48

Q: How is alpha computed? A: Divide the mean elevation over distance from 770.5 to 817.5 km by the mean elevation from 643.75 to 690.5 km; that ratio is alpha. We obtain 0.7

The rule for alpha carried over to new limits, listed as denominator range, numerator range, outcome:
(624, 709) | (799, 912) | 0.92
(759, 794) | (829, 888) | 1.23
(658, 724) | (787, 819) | 0.76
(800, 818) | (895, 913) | 1.17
